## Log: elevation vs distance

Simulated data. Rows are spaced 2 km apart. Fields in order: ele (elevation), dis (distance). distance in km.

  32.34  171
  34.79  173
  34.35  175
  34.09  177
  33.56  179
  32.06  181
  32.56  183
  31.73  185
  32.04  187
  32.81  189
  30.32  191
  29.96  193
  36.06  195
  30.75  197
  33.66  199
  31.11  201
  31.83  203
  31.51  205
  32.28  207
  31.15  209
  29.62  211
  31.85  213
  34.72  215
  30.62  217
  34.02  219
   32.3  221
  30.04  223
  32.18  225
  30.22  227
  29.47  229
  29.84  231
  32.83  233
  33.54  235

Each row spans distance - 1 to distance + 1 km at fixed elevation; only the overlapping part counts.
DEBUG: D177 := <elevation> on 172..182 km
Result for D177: 33.8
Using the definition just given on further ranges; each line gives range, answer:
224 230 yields 30.6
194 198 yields 33.4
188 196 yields 32.3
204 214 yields 31.3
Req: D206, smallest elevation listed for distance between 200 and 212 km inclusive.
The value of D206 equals 29.62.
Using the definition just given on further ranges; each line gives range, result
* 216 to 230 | 29.47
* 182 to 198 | 29.96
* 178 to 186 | 31.73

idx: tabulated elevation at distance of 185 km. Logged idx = 31.73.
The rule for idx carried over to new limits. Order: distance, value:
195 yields 36.06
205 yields 31.51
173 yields 34.79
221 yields 32.3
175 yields 34.35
